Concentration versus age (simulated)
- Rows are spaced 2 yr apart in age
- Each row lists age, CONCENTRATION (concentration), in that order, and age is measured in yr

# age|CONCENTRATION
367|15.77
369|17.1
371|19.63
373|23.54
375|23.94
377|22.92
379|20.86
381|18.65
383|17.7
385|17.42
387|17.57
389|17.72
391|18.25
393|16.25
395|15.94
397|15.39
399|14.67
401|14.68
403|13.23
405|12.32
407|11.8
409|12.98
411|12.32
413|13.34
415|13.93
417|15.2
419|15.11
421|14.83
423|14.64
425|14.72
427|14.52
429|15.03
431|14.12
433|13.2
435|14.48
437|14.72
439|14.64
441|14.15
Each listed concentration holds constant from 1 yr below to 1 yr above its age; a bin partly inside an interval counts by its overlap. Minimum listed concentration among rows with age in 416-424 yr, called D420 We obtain 14.64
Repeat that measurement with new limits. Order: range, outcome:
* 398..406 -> 12.32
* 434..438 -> 14.48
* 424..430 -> 14.52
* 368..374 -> 17.1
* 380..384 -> 17.7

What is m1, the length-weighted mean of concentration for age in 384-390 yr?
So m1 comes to 17.6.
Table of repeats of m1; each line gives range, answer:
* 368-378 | 21.4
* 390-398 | 16.5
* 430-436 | 13.9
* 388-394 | 17.4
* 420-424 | 14.7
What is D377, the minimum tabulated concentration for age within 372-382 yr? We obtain 18.65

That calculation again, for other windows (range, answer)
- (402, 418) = 11.8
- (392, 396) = 15.94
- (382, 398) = 15.39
